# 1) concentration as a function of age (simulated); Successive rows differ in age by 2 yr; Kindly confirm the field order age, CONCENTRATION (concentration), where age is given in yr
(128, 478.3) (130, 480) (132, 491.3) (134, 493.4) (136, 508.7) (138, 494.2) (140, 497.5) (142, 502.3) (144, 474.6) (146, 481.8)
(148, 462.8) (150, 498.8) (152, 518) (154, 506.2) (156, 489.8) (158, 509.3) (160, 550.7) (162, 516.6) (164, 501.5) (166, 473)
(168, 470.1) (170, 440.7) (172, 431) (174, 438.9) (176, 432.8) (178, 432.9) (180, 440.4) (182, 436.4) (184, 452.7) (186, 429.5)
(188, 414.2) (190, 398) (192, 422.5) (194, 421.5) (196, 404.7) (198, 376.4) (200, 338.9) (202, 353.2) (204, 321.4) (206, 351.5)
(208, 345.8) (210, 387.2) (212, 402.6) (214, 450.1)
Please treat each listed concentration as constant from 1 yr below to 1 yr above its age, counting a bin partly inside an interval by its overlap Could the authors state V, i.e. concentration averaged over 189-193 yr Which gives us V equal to 410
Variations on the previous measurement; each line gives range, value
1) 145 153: 490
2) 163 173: 463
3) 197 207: 348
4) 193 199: 401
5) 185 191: 414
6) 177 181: 437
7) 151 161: 515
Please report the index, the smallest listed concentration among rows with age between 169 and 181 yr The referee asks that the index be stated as 431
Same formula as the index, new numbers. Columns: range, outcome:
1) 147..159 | 462.8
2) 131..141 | 491.3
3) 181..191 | 398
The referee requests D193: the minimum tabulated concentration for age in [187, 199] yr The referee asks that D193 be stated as 376.4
